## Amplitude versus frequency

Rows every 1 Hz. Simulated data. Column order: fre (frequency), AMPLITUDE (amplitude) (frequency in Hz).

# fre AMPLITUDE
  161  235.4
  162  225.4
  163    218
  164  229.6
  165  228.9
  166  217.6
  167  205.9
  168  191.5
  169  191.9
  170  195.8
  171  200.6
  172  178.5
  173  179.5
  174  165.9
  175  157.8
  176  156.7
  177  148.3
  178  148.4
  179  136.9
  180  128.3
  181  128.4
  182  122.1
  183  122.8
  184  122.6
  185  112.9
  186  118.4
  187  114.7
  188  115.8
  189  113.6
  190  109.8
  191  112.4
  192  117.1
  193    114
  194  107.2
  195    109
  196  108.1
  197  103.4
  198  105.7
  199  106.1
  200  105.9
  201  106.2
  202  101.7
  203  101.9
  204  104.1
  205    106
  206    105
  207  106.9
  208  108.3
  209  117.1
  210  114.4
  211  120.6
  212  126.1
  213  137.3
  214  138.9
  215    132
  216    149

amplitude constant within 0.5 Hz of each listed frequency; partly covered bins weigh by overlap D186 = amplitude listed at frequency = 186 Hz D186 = 118.4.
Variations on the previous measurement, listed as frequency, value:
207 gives 106.9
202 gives 101.7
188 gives 115.8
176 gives 156.7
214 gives 138.9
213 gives 137.3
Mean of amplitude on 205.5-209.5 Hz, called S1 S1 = 109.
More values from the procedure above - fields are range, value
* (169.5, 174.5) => 184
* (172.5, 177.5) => 162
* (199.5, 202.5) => 105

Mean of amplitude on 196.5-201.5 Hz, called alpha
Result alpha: 105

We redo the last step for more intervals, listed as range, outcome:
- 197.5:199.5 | 106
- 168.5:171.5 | 196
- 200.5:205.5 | 104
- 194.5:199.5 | 106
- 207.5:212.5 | 117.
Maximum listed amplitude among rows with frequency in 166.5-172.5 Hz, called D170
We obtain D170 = 205.9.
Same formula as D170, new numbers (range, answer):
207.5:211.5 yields 120.6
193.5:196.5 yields 109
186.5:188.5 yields 115.8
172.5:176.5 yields 179.5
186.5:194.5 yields 117.1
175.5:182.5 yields 156.7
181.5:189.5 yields 122.8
